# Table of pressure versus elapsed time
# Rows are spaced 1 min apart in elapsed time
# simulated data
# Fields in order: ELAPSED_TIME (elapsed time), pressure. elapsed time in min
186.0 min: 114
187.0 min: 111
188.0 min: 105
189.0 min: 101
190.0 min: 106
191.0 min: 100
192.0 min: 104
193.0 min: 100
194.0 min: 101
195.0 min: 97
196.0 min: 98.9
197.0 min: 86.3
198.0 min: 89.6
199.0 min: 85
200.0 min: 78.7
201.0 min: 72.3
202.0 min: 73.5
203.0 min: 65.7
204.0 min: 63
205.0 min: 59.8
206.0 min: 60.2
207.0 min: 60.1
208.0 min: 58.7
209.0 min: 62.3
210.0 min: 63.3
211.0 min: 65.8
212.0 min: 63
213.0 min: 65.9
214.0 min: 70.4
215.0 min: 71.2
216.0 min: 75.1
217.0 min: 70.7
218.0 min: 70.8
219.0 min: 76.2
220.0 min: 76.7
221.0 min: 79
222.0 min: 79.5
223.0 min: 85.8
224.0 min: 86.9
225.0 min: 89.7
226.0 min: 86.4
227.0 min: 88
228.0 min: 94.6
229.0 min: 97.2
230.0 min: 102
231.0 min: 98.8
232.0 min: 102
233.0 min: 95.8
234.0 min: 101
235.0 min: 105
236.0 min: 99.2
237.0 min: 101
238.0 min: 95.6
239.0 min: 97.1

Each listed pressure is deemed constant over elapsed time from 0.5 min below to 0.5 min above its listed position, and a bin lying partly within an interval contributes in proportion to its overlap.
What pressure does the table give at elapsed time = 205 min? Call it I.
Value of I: 59.8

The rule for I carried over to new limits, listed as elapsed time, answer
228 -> 94.6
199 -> 85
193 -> 100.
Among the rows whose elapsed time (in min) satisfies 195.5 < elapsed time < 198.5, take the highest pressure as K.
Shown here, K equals 98.9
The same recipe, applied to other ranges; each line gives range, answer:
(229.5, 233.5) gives 102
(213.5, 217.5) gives 75.1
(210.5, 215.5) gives 71.2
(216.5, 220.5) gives 76.7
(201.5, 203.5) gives 73.5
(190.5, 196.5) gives 104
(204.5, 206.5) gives 60.2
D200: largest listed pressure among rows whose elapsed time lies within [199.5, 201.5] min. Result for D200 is 78.7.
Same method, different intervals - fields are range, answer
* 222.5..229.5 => 97.2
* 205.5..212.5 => 65.8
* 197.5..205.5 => 89.6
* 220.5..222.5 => 79.5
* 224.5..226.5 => 89.7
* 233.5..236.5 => 105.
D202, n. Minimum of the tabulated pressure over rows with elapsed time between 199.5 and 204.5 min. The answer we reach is 63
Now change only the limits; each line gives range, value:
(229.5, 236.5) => 95.8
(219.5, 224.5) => 76.7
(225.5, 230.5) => 86.4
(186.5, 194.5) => 100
